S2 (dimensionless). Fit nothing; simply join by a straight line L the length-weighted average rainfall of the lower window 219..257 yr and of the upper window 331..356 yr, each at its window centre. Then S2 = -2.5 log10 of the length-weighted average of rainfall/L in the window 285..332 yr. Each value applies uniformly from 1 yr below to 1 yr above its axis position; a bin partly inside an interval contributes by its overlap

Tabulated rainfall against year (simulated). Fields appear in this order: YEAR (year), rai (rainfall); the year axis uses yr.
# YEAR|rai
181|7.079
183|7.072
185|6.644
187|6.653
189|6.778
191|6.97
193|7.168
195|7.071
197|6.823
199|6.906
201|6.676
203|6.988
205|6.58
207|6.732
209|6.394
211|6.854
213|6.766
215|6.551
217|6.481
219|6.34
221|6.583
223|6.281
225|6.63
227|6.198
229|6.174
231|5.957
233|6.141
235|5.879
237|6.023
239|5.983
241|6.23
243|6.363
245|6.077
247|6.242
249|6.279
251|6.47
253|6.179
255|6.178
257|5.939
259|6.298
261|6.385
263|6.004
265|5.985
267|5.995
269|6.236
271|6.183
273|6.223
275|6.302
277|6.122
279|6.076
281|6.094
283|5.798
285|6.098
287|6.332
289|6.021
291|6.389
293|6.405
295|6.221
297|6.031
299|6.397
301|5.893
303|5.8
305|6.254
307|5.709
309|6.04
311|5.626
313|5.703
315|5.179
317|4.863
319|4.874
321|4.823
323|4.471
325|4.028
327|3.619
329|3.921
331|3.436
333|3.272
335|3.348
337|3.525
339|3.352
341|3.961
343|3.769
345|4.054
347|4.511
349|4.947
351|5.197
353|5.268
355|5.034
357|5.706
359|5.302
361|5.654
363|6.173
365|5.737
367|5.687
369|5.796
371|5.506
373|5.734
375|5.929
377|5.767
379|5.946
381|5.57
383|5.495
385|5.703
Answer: -0.11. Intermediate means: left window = 6.21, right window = 4.16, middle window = 5.41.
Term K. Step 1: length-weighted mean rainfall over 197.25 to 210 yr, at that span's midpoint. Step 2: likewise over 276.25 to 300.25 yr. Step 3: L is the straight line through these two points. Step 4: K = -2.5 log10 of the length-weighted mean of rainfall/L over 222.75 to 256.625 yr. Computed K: 0.05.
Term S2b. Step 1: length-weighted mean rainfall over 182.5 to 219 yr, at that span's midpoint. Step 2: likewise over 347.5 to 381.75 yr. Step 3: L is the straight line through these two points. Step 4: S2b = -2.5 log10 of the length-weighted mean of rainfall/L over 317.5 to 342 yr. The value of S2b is 0.43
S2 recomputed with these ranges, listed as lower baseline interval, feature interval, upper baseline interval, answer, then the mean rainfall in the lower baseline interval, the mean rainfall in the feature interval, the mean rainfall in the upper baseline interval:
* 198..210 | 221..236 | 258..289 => 0.05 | 6.71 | 6.21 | 6.14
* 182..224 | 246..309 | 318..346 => -0.21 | 6.73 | 6.14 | 3.89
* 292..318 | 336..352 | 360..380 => 0.36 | 5.86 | 4.16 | 5.79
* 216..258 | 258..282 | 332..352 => -0.12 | 6.22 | 6.16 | 3.99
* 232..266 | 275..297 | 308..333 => -0.15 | 6.16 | 6.16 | 4.66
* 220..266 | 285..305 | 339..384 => -0.07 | 6.19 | 6.17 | 5.26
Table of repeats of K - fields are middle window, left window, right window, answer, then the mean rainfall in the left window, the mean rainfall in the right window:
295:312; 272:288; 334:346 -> -0.16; 6.13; 3.67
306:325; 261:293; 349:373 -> 0.13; 6.14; 5.53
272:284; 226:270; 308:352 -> -0.11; 6.15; 4.39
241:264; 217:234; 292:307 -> 0.00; 6.3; 6.11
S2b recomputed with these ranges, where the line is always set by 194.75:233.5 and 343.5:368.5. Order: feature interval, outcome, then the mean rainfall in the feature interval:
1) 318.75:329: 0.28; 4.28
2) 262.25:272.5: 0.00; 6.09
